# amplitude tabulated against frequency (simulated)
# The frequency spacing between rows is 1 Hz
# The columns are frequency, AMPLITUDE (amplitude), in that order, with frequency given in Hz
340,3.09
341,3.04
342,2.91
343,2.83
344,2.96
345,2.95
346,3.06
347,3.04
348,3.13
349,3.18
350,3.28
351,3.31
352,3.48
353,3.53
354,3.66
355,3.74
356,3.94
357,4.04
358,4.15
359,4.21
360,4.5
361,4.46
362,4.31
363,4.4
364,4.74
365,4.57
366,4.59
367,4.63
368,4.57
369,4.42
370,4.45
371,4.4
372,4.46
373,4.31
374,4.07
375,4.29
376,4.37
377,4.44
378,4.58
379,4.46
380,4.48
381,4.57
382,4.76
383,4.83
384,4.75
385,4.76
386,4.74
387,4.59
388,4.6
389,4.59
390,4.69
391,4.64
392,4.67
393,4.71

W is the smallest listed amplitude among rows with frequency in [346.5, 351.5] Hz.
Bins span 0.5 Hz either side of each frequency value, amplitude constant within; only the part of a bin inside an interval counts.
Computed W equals 3.04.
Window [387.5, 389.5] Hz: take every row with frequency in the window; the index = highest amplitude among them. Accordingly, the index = 4.6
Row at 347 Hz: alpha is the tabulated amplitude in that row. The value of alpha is 3.04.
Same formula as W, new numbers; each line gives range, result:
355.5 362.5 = 3.94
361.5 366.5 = 4.31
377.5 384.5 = 4.46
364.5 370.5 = 4.42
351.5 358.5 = 3.48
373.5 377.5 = 4.07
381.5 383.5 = 4.76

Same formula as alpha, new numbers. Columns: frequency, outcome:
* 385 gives 4.76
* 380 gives 4.48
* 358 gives 4.15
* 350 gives 3.28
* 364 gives 4.74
